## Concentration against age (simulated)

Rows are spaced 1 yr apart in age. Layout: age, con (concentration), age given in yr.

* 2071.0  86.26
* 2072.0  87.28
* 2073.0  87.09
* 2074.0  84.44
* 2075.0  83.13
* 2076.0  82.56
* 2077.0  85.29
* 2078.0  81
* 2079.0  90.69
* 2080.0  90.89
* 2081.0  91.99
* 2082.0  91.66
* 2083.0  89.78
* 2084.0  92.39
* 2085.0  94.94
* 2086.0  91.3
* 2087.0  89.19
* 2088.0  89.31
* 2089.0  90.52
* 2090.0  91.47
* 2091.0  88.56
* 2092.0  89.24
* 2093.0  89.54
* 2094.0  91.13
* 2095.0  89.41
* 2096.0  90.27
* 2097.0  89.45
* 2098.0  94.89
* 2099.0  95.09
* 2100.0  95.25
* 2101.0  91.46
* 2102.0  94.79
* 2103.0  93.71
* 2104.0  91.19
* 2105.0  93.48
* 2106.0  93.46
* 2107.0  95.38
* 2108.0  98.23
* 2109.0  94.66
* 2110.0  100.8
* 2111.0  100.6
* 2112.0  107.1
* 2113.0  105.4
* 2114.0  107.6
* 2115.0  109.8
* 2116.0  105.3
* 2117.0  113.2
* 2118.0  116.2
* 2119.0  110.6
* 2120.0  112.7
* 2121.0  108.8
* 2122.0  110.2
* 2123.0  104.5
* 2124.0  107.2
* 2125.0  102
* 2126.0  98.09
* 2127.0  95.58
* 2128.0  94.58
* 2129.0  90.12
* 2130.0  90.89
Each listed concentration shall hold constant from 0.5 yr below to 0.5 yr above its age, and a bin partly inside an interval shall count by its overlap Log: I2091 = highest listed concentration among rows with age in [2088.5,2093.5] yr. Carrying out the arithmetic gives 91.47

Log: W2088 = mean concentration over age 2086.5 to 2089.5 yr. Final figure 89.7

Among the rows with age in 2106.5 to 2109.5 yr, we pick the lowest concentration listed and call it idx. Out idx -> 94.66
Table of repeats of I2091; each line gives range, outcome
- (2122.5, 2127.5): 107.2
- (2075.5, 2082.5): 91.99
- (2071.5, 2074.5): 87.28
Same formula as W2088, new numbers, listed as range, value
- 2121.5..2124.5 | 107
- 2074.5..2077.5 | 83.7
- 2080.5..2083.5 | 91.1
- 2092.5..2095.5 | 90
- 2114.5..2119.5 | 111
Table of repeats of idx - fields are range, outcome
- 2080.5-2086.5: 89.78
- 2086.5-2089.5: 89.19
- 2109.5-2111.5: 100.6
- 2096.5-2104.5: 89.45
